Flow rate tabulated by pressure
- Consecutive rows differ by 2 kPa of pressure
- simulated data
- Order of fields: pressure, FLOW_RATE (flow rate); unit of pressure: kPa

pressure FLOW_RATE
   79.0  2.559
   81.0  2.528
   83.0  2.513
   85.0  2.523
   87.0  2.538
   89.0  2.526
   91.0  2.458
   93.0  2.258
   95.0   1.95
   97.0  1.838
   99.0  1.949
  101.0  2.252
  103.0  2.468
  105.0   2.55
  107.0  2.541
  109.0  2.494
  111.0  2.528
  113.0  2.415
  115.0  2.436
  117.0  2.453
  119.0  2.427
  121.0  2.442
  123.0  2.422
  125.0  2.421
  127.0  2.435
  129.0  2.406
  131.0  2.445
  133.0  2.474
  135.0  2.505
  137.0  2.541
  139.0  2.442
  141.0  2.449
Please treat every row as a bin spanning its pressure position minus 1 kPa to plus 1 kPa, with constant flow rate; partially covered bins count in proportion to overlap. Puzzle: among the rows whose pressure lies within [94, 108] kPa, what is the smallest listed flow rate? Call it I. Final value 1.838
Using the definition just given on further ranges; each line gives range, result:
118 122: 2.427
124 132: 2.406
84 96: 1.95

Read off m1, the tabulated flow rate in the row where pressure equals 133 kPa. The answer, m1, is 2.474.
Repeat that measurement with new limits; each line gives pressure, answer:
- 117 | 2.453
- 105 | 2.55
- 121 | 2.442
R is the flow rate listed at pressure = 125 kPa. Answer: 2.421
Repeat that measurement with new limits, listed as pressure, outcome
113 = 2.415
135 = 2.505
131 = 2.445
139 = 2.442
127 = 2.435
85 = 2.523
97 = 1.838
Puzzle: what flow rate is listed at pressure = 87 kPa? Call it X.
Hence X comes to 2.538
